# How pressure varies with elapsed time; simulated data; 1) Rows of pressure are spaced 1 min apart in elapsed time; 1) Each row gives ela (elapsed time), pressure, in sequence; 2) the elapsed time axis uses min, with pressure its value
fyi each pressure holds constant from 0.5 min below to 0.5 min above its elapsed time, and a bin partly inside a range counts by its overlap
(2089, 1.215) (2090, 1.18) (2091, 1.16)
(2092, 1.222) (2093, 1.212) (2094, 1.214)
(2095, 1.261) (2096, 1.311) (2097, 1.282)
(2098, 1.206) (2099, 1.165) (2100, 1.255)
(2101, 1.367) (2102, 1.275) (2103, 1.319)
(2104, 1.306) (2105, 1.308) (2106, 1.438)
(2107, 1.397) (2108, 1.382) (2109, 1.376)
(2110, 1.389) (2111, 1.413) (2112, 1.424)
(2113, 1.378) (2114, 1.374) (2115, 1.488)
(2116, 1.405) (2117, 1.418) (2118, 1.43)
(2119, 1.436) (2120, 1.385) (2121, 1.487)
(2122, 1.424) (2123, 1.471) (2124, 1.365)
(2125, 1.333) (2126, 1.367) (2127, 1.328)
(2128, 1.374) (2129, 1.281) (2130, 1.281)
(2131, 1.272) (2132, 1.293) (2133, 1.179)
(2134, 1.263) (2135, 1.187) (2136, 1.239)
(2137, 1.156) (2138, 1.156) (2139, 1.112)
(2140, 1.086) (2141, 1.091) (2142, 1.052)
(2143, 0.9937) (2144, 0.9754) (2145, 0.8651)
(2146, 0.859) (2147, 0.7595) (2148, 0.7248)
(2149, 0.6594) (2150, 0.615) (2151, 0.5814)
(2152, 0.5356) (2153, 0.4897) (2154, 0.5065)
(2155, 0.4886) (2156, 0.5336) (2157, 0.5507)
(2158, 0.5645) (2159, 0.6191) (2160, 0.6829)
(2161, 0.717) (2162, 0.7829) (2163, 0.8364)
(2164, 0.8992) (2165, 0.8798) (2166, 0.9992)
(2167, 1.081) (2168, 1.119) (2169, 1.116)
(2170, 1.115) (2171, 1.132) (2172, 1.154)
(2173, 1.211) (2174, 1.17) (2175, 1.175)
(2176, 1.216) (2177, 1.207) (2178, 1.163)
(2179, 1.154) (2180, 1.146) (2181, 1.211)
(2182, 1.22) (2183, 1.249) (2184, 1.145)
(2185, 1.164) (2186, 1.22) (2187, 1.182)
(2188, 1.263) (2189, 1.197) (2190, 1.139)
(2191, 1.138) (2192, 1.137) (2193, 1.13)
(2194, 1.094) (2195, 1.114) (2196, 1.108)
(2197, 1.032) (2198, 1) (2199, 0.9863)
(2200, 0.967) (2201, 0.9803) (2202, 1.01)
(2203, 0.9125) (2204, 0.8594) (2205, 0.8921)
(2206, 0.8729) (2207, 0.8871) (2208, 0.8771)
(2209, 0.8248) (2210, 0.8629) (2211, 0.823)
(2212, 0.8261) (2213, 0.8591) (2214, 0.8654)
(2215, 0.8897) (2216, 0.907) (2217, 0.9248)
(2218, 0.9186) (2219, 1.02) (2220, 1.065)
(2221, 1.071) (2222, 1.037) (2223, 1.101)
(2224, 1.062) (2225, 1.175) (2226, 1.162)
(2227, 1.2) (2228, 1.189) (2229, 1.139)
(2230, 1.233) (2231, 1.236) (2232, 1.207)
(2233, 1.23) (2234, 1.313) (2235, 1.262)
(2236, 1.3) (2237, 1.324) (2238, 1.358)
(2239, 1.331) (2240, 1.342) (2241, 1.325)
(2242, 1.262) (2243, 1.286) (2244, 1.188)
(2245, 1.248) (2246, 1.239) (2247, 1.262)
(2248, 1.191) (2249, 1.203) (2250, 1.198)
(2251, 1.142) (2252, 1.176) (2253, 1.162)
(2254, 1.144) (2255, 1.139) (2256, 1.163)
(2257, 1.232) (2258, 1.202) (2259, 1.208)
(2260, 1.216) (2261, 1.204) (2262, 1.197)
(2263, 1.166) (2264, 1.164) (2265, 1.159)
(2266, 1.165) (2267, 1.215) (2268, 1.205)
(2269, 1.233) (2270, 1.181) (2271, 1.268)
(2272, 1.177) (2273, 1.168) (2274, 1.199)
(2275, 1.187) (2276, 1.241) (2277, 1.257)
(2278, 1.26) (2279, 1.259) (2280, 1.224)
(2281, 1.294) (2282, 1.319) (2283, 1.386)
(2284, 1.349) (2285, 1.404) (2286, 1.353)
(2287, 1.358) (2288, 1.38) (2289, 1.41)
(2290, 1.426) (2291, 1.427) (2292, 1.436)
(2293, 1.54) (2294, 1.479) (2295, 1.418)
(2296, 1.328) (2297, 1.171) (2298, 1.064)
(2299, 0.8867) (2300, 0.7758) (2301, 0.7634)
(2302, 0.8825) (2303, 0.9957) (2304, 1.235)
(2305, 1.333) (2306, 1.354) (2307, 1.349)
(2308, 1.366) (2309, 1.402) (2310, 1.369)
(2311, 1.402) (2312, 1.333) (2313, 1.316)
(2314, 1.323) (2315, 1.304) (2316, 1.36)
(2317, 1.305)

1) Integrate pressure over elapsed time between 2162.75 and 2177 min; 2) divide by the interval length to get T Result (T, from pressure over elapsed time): 1.09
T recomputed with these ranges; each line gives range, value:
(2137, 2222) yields 0.961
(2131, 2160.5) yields 0.863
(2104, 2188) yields 1.11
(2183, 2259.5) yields 1.11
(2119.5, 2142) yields 1.27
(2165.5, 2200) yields 1.14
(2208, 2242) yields 1.1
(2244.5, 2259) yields 1.19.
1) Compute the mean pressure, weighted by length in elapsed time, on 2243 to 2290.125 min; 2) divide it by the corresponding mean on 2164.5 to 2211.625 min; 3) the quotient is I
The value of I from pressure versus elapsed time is 1.15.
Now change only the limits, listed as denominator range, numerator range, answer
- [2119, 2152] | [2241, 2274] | 1.07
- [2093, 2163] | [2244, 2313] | 1.10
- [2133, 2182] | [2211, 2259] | 1.23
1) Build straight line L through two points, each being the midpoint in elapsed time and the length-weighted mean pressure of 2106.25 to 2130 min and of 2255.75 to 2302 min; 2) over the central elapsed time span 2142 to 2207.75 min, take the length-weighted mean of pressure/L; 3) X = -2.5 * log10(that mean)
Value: 0.359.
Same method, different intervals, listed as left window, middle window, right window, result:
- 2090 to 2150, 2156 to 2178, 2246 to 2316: 0.28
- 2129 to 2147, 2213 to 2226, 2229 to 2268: 0.19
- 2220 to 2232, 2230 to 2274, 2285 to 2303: -0.04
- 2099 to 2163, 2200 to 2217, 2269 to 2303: 0.31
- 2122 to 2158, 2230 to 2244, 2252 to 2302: -0.11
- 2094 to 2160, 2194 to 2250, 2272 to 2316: 0.12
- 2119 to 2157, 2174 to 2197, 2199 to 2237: -0.13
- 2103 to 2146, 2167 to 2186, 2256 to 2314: 0.10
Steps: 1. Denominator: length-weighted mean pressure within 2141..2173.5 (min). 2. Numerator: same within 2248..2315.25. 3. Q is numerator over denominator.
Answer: 1.5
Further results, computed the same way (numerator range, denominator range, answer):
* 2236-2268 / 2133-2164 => 1.47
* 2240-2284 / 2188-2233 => 1.19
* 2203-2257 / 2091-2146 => 0.86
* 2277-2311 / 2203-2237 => 1.23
